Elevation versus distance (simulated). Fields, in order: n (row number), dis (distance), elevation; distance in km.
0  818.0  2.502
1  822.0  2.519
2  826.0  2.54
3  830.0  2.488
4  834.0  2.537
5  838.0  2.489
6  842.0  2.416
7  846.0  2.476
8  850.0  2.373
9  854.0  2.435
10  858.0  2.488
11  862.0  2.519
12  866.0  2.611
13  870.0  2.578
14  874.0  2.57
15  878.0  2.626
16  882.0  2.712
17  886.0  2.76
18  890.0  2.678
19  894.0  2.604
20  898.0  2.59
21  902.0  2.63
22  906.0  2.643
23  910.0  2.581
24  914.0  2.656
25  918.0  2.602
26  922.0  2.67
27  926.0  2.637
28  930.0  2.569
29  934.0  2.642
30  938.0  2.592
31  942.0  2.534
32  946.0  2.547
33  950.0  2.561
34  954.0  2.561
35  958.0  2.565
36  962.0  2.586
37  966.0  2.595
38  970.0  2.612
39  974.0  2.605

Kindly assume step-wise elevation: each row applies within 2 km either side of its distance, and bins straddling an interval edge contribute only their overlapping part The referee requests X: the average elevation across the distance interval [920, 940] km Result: 2.62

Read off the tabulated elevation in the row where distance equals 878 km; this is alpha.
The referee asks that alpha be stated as 2.626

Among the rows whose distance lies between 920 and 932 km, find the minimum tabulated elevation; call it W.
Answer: 2.569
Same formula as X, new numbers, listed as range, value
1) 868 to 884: 2.62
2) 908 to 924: 2.63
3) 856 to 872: 2.55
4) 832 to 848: 2.48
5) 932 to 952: 2.58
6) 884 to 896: 2.68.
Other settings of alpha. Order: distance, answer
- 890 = 2.678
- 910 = 2.581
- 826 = 2.54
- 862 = 2.519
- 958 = 2.565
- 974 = 2.605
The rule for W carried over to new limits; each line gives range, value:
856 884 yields 2.488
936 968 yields 2.534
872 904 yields 2.57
